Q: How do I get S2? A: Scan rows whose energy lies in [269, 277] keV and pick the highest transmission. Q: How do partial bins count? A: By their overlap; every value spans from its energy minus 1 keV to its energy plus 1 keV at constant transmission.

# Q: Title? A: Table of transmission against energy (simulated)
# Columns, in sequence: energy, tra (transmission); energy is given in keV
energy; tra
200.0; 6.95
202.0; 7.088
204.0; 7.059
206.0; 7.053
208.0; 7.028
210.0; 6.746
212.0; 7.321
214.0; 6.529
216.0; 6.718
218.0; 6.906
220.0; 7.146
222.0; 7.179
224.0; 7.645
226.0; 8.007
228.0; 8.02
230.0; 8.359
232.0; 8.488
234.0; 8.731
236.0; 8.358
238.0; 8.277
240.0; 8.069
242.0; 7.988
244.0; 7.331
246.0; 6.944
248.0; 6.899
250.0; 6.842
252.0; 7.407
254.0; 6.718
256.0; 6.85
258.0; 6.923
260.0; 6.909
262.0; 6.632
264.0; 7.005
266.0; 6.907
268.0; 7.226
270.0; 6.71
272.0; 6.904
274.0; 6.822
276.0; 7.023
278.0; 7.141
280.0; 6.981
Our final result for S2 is 7.023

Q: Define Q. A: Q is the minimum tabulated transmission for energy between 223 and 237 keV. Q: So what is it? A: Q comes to 7.645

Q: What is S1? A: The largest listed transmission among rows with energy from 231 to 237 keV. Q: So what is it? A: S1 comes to 8.731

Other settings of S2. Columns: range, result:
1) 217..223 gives 7.179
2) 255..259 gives 6.923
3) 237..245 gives 8.277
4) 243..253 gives 7.407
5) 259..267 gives 7.005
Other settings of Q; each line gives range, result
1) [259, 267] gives 6.632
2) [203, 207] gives 7.053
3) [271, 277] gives 6.822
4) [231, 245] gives 7.331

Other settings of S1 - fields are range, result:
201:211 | 7.088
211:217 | 7.321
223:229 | 8.02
